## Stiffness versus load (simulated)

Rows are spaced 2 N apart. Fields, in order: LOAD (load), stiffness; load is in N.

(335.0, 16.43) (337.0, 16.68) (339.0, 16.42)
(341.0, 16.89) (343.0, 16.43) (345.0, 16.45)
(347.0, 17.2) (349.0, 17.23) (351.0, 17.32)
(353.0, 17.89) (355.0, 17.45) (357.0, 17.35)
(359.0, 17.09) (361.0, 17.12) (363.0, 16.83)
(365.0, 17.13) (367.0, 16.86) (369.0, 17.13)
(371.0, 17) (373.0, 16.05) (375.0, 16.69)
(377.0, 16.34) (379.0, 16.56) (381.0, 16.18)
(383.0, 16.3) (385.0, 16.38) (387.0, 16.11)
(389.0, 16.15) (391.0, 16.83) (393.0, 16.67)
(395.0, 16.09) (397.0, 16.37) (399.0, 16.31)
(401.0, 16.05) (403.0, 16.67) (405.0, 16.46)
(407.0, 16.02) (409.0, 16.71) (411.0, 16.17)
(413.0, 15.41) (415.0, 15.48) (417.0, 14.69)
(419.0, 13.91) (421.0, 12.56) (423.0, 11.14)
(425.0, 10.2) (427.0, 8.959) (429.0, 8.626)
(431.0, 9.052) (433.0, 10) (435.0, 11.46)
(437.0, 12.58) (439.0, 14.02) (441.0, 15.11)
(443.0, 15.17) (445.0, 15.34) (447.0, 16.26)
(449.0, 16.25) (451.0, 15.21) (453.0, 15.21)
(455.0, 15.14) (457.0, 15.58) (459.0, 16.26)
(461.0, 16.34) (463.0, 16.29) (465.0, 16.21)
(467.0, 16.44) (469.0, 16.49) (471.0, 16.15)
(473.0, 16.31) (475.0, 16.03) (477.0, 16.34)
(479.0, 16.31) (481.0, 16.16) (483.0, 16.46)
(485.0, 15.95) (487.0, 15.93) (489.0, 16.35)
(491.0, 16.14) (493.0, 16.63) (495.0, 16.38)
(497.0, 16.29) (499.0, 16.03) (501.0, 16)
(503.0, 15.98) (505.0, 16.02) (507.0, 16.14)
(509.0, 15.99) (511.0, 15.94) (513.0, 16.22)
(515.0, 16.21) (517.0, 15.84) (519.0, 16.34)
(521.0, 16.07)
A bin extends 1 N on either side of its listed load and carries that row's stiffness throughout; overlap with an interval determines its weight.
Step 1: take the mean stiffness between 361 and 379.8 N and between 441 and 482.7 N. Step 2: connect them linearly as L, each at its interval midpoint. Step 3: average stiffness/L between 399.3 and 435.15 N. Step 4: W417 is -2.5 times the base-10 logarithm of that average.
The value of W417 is 0.22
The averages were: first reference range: 16.8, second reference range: 16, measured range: 13.4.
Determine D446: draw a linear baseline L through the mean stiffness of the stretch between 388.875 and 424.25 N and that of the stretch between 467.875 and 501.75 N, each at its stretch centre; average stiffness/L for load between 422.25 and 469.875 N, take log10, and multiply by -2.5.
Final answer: 0.145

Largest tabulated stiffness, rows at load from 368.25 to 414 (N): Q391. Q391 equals 17.13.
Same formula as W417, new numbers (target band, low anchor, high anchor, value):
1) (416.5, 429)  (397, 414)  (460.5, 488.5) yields 0.371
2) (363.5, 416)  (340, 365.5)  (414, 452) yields -0.085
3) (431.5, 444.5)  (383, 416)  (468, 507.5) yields 0.242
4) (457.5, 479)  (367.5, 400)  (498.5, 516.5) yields -0.006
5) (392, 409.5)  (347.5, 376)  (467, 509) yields 0.029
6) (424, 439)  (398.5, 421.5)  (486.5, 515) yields 0.450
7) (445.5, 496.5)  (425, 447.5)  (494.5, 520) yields -0.145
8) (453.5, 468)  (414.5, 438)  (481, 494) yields -0.134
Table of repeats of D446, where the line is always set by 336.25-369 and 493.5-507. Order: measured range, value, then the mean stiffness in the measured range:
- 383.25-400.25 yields 0.03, 16.4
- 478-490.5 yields 0.00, 16.2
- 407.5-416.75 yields 0.06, 15.8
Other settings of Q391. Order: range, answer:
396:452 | 16.71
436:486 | 16.49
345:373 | 17.89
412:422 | 15.48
